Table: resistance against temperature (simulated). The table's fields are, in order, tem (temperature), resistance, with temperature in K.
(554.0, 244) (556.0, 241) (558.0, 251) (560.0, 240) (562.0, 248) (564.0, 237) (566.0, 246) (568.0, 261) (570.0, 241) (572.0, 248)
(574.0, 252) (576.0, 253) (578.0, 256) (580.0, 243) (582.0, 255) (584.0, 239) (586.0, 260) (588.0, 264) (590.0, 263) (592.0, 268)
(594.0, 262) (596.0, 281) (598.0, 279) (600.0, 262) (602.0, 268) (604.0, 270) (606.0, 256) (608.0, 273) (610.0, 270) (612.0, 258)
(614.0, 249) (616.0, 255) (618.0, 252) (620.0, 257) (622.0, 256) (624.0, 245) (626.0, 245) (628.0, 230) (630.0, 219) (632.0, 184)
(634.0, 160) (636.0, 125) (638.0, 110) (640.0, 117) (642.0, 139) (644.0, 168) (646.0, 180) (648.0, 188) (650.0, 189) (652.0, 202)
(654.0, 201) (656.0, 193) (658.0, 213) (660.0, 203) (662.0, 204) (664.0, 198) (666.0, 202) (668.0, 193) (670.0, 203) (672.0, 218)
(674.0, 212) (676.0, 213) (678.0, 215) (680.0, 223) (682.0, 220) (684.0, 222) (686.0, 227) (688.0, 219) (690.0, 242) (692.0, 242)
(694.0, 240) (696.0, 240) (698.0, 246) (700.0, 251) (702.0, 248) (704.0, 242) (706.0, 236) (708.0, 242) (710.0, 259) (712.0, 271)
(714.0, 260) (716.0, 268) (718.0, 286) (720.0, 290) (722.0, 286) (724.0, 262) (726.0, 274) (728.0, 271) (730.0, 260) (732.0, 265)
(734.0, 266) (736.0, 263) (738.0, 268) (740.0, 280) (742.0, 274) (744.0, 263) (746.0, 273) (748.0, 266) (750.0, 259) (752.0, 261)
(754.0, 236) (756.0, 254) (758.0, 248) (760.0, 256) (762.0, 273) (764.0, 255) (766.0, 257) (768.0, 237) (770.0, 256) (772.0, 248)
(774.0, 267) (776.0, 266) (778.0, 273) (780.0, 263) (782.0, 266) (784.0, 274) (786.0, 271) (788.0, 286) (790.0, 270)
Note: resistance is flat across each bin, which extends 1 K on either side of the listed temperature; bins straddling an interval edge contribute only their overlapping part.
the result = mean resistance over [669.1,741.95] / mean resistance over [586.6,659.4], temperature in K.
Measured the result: 1.1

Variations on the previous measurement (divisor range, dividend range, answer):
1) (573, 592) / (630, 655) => 0.65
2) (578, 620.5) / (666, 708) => 0.87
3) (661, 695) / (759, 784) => 1.20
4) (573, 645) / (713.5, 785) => 1.13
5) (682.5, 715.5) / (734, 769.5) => 1.07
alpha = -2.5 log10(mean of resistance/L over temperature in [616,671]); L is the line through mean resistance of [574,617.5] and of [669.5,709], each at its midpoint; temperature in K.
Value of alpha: 0.24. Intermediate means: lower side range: 261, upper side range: 230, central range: 196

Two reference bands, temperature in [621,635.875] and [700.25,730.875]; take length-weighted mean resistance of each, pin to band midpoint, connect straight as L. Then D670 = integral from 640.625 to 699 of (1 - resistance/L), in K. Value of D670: 7.4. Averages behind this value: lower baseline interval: 214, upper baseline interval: 263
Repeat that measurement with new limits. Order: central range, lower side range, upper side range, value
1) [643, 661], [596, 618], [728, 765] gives 4.8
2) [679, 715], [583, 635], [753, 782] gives 1.9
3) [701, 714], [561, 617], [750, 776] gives 0.3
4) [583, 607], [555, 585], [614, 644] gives -3.9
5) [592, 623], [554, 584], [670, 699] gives -2.9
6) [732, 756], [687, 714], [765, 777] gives -1.2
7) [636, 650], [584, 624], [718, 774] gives 5.9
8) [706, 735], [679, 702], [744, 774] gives -2.8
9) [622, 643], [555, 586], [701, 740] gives 6.1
